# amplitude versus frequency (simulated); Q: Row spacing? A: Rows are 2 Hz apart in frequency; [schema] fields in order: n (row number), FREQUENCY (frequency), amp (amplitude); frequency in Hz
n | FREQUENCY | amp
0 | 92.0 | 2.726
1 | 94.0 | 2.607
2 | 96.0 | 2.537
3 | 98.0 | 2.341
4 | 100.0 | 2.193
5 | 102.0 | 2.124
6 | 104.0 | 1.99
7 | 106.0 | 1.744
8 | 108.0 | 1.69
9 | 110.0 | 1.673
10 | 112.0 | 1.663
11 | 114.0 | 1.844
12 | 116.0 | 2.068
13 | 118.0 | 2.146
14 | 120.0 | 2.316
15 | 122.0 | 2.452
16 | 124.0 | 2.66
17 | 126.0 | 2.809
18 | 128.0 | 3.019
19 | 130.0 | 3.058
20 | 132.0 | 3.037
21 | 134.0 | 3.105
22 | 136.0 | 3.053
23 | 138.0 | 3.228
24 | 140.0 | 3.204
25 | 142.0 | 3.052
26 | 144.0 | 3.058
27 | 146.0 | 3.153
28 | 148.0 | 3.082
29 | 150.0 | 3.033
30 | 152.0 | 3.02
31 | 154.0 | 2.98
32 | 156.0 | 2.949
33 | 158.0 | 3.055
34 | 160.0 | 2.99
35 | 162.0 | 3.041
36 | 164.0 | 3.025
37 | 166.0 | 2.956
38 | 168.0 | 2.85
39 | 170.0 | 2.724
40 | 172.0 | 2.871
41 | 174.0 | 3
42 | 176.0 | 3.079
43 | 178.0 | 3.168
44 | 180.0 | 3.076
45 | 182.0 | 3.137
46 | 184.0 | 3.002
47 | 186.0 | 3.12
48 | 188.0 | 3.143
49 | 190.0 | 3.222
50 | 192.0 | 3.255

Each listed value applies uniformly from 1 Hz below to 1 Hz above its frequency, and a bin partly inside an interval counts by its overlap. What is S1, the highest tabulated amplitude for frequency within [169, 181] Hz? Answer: 3.168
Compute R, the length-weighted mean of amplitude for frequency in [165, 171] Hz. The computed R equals 2.84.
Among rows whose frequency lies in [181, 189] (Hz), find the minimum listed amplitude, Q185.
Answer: 3.002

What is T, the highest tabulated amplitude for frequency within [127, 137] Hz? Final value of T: 3.105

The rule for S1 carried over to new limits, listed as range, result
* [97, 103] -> 2.341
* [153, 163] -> 3.055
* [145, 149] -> 3.153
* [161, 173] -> 3.041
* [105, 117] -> 2.068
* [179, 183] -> 3.137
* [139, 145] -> 3.204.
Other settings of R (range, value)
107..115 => 1.72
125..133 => 2.98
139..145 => 3.1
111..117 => 1.86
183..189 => 3.09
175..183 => 3.12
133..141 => 3.15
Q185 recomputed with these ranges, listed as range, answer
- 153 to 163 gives 2.949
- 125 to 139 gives 2.809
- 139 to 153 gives 3.02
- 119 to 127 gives 2.316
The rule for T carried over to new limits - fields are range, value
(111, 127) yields 2.809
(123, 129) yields 3.019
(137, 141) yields 3.228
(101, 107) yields 2.124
